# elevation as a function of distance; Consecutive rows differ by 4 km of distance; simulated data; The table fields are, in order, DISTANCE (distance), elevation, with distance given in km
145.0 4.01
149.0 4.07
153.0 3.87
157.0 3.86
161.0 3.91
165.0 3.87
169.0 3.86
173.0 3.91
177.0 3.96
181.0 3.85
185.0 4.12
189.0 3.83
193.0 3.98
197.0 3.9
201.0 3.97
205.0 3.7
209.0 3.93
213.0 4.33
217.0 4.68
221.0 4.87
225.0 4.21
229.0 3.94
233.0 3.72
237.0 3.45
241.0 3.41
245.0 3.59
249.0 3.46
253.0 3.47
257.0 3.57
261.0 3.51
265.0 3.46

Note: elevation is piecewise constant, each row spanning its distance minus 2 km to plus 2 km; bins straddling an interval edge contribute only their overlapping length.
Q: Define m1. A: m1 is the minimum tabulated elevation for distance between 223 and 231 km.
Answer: 3.94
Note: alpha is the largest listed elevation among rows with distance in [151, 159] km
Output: 3.87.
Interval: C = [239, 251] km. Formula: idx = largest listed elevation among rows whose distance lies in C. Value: 3.59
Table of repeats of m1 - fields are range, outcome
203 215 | 3.7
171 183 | 3.85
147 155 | 3.87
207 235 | 3.72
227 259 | 3.41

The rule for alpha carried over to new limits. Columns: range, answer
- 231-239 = 3.72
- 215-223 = 4.87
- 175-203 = 4.12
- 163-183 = 3.96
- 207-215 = 4.33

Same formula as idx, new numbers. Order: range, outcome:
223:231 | 4.21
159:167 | 3.91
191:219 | 4.68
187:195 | 3.98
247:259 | 3.57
